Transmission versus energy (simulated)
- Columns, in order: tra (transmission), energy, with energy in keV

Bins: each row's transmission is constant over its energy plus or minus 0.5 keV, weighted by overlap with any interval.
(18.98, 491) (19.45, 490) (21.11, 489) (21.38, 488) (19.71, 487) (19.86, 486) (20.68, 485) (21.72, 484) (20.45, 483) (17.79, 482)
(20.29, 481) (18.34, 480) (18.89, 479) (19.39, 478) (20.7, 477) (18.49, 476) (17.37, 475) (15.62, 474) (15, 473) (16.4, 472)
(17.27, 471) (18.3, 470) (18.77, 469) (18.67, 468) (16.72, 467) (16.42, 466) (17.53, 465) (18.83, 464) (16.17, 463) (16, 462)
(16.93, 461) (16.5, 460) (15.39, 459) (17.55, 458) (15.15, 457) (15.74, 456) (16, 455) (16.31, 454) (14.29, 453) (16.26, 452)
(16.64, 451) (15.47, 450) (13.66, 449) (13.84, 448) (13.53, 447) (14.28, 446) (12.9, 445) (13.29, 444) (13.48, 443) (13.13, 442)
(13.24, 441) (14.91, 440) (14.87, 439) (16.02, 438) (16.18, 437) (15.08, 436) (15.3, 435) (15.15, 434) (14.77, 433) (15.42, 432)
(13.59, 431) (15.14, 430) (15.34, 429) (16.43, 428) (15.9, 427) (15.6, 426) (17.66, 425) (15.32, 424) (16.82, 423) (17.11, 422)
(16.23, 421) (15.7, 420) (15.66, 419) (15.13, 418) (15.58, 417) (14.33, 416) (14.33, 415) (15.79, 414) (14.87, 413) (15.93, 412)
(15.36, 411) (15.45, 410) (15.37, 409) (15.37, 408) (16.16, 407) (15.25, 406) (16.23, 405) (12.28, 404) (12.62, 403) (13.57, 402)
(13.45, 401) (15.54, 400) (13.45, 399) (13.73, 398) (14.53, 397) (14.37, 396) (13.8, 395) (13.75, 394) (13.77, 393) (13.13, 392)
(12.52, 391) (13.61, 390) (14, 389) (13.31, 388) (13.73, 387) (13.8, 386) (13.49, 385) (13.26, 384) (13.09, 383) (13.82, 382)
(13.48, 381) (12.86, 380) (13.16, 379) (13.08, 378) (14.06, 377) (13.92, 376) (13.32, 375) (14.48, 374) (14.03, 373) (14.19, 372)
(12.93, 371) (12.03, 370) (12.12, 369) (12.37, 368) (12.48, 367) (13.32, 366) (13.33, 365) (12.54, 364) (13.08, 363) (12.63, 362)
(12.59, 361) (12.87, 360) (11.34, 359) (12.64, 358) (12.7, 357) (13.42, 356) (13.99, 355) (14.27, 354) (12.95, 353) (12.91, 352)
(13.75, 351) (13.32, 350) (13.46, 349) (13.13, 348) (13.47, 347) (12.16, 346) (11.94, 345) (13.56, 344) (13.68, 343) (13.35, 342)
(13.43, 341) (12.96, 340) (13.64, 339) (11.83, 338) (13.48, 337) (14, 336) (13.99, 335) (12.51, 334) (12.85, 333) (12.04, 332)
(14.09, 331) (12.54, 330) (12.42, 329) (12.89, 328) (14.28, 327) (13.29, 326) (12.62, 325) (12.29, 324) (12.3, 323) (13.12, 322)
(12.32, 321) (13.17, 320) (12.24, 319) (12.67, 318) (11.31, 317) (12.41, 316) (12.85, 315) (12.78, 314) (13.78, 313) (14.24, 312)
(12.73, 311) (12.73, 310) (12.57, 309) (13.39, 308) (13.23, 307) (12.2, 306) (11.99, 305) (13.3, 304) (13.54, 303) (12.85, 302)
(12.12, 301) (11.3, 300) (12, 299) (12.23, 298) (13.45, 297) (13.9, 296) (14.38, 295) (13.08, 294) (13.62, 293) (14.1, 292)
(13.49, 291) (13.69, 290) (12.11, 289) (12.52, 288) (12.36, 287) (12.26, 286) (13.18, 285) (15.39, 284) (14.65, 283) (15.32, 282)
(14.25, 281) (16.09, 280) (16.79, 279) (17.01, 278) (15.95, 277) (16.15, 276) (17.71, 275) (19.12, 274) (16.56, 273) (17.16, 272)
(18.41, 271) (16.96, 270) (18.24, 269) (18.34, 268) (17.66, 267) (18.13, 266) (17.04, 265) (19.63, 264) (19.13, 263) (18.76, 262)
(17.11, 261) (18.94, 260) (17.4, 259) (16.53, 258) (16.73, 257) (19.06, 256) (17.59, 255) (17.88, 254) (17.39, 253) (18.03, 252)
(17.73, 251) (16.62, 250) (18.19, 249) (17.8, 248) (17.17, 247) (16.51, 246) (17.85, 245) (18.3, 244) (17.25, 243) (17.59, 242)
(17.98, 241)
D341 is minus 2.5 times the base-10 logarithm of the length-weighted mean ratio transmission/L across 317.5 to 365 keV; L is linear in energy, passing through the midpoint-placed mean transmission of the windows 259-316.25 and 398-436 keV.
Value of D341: 0.16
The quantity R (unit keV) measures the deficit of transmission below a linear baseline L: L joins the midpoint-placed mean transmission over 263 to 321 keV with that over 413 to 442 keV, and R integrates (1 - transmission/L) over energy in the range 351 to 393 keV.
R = 5.0 keV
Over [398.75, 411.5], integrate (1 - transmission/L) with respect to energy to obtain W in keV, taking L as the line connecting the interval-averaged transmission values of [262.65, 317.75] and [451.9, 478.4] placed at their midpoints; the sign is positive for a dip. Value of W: 1.2 keV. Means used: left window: 14.5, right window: 17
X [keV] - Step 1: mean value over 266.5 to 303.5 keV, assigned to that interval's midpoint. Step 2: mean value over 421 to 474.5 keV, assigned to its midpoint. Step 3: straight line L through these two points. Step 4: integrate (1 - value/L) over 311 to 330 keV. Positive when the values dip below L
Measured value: 2.8 keV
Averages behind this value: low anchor 14.8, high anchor 15.7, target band 12.8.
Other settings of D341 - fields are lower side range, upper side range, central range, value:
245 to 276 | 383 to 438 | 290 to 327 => 0.287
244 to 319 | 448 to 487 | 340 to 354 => 0.211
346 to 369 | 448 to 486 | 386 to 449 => 0.047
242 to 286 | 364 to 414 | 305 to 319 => 0.237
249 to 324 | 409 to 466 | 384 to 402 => 0.115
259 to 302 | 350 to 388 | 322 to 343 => 0.086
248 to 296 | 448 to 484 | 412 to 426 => 0.081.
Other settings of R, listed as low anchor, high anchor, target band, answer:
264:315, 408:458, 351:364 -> 1.7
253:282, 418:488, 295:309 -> 3.6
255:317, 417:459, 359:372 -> 2.1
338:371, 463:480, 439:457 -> 2.4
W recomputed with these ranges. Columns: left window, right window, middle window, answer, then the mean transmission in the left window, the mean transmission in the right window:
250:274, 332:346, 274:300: 3.3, 17.8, 13.1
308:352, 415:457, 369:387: 0.7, 13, 15.1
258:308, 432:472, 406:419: 0.2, 15.2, 15.7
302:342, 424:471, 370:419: 1.3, 12.9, 15.6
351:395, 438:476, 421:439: -0.9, 13.2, 15.8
